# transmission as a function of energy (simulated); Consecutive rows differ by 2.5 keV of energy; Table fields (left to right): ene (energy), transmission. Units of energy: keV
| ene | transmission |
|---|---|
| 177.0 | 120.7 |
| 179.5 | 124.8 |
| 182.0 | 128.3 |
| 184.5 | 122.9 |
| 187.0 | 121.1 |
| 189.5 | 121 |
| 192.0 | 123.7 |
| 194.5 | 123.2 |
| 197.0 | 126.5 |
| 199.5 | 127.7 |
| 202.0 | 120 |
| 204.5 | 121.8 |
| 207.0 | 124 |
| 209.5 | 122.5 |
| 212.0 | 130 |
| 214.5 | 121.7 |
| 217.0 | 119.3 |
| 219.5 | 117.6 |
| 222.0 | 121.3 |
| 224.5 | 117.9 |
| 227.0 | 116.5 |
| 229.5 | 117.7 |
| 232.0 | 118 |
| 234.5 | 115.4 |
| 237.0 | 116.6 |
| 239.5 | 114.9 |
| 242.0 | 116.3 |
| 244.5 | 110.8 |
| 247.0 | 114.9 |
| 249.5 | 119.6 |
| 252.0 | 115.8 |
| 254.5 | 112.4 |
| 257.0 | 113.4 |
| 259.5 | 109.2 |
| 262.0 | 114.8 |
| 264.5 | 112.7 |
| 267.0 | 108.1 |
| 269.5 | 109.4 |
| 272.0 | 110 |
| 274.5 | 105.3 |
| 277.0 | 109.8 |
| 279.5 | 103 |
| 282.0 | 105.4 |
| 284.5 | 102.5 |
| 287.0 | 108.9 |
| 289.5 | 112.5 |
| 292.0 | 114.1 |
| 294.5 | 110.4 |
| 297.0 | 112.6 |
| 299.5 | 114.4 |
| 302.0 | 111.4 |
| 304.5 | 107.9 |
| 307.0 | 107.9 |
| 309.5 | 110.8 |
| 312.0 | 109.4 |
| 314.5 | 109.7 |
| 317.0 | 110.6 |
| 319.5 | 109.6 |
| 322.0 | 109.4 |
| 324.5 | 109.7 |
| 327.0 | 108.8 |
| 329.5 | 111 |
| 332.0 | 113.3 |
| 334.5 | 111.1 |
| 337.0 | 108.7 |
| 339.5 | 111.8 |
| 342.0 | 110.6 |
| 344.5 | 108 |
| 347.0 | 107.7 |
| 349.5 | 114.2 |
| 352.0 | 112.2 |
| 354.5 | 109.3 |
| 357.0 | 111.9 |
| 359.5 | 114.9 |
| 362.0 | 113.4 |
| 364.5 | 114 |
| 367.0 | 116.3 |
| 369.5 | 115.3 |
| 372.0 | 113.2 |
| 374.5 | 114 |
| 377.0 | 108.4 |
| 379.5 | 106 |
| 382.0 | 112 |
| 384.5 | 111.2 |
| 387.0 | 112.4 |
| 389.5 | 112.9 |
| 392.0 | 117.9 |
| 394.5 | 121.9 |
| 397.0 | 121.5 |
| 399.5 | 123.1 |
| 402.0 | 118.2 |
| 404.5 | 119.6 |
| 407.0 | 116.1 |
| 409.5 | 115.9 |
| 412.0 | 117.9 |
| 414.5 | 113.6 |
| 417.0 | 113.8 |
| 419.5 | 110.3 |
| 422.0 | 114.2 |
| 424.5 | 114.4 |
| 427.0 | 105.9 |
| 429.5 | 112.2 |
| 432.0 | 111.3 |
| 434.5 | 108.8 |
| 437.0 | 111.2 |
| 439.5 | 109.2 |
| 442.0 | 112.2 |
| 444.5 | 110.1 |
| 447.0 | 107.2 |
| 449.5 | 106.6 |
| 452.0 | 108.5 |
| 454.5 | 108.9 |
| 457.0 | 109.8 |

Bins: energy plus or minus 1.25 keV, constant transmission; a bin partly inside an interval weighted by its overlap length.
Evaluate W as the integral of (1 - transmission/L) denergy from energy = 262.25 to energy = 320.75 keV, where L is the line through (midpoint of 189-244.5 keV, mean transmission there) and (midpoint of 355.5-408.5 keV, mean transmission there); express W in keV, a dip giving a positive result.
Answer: 4.2 keV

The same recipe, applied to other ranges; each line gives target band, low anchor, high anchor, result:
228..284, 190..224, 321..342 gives 2.7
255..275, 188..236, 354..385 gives 1.3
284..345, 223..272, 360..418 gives 2.3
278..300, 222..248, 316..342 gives 0.7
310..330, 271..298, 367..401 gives 0.2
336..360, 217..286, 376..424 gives 0.7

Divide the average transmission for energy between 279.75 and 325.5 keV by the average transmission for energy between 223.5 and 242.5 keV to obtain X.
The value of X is 0.94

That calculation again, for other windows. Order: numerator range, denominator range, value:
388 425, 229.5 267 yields 1.02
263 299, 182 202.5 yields 0.88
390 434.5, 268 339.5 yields 1.05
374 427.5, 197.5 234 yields 0.95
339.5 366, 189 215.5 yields 0.90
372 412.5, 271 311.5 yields 1.06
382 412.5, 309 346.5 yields 1.06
